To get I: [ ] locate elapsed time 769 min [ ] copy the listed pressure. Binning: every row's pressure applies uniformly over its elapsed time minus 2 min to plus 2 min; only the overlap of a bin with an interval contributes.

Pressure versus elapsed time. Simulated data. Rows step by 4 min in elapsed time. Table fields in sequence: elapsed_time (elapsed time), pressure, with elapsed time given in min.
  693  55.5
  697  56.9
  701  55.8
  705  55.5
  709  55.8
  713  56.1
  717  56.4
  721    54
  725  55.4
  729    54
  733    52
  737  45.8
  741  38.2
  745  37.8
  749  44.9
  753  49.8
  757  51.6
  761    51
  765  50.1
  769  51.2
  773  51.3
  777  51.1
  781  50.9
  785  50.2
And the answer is 51.2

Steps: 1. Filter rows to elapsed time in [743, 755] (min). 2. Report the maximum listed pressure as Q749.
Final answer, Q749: 49.8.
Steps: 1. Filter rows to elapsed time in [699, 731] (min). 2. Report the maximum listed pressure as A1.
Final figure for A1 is 56.4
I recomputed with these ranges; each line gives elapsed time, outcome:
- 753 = 49.8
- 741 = 38.2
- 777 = 51.1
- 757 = 51.6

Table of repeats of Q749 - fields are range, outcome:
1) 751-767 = 51.6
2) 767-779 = 51.3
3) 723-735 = 55.4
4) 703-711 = 55.8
